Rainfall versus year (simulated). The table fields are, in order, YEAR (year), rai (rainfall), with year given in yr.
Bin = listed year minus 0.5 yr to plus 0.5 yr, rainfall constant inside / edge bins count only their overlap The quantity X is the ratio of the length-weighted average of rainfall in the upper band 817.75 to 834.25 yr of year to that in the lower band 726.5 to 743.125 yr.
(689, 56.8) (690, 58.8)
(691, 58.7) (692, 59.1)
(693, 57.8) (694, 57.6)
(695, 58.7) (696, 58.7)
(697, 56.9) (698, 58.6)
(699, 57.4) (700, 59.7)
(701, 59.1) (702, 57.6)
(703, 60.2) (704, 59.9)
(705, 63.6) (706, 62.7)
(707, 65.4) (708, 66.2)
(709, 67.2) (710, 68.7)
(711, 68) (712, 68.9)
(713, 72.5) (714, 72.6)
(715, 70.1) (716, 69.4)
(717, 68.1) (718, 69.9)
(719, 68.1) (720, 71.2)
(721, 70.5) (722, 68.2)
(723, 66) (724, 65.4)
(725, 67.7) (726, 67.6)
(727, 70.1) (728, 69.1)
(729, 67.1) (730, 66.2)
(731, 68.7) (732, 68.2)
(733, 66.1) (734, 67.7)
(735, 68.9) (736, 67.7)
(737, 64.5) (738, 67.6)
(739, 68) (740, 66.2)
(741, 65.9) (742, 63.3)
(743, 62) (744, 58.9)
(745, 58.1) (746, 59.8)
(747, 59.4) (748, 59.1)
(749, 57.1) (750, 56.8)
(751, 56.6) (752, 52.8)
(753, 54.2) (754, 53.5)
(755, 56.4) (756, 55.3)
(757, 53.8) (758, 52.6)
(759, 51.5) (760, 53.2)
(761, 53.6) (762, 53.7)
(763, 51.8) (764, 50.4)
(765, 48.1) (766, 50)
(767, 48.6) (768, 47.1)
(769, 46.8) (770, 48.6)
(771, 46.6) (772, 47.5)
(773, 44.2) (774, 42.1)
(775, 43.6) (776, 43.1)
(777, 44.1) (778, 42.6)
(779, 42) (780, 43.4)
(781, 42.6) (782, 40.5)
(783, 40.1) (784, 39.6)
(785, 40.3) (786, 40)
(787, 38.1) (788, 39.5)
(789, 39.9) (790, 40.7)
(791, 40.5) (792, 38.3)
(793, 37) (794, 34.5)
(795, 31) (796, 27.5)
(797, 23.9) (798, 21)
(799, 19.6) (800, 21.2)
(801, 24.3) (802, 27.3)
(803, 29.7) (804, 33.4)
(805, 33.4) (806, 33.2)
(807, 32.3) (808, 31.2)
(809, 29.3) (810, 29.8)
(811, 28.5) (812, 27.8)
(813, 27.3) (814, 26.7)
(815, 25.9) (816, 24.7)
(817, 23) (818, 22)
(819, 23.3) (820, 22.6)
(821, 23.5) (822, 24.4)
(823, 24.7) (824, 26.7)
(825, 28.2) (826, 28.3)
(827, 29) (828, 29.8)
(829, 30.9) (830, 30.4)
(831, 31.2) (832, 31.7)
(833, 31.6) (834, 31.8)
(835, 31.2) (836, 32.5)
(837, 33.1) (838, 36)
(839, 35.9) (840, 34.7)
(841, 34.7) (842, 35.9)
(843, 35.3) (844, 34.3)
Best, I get 0.4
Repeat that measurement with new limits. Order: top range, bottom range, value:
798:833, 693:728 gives 0.42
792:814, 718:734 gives 0.42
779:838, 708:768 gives 0.50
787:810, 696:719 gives 0.49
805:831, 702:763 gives 0.43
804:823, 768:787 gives 0.63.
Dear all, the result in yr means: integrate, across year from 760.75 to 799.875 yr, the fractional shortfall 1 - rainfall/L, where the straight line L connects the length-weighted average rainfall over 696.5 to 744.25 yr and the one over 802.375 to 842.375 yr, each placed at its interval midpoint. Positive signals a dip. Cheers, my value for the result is 3.3 yr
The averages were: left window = 65.9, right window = 29.5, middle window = 41.1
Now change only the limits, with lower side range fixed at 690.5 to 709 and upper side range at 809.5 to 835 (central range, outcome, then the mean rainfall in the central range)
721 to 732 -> -3.1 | 67.8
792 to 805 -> 2.2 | 28.2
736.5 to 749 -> -3.6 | 62.5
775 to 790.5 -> -1.3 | 41.2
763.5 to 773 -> -1.4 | 48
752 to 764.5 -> -2.5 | 53.3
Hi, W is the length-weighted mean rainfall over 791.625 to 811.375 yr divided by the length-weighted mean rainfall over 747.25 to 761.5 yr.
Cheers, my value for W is 0.5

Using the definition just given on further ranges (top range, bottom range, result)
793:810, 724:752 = 0.45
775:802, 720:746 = 0.54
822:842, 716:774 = 0.52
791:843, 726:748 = 0.45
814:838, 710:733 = 0.41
